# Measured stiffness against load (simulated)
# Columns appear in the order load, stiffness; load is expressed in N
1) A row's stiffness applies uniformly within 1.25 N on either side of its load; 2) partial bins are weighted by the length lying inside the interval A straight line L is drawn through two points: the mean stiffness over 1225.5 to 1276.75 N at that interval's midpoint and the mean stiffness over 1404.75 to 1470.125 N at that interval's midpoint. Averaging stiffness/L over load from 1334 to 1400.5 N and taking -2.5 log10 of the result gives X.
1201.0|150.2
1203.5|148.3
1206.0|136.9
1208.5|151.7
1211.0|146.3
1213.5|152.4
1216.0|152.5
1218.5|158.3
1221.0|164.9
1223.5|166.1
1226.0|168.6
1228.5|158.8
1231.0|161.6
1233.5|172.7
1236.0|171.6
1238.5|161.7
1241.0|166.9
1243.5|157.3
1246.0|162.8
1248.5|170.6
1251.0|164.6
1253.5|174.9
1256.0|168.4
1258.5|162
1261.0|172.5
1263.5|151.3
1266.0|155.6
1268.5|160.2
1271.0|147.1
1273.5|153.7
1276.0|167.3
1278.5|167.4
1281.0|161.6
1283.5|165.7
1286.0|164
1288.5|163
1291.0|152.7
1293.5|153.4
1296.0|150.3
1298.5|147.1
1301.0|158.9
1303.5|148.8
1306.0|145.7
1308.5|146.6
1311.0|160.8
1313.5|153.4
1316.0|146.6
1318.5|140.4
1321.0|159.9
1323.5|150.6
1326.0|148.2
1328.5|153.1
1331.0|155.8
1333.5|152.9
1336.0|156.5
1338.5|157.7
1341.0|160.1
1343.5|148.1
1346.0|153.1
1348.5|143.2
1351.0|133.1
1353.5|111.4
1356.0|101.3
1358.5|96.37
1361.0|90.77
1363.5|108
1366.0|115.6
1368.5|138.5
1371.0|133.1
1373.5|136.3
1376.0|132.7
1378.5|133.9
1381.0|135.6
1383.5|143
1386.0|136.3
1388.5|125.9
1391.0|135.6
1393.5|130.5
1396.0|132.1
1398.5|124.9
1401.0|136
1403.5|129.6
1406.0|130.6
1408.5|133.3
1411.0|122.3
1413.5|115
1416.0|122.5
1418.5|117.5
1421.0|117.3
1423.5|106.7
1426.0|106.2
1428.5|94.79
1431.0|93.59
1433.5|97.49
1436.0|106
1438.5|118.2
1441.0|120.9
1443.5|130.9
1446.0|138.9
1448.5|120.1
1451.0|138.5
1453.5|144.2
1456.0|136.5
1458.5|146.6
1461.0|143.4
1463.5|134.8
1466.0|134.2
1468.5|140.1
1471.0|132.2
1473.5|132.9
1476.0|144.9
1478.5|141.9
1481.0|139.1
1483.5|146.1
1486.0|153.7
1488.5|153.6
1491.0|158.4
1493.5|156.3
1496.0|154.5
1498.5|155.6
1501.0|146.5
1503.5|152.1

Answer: 0.055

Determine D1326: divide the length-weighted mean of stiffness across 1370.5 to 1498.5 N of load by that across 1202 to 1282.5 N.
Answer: 0.8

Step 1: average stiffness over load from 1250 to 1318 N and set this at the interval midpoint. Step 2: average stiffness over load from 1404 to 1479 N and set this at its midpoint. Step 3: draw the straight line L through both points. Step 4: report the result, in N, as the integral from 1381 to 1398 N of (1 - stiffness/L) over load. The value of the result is 0.3 N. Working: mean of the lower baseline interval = 158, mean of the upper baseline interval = 125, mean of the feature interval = 134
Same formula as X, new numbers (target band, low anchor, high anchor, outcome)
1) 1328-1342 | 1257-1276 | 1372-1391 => -0.09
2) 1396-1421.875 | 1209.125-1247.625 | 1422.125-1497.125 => 0.11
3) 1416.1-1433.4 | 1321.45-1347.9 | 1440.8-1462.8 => 0.30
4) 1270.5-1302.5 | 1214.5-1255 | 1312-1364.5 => -0.04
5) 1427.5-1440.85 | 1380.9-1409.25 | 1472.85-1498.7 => 0.32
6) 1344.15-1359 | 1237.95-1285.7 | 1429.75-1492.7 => 0.19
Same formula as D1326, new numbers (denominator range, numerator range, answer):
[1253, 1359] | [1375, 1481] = 0.84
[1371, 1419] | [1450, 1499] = 1.11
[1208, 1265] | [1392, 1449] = 0.73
